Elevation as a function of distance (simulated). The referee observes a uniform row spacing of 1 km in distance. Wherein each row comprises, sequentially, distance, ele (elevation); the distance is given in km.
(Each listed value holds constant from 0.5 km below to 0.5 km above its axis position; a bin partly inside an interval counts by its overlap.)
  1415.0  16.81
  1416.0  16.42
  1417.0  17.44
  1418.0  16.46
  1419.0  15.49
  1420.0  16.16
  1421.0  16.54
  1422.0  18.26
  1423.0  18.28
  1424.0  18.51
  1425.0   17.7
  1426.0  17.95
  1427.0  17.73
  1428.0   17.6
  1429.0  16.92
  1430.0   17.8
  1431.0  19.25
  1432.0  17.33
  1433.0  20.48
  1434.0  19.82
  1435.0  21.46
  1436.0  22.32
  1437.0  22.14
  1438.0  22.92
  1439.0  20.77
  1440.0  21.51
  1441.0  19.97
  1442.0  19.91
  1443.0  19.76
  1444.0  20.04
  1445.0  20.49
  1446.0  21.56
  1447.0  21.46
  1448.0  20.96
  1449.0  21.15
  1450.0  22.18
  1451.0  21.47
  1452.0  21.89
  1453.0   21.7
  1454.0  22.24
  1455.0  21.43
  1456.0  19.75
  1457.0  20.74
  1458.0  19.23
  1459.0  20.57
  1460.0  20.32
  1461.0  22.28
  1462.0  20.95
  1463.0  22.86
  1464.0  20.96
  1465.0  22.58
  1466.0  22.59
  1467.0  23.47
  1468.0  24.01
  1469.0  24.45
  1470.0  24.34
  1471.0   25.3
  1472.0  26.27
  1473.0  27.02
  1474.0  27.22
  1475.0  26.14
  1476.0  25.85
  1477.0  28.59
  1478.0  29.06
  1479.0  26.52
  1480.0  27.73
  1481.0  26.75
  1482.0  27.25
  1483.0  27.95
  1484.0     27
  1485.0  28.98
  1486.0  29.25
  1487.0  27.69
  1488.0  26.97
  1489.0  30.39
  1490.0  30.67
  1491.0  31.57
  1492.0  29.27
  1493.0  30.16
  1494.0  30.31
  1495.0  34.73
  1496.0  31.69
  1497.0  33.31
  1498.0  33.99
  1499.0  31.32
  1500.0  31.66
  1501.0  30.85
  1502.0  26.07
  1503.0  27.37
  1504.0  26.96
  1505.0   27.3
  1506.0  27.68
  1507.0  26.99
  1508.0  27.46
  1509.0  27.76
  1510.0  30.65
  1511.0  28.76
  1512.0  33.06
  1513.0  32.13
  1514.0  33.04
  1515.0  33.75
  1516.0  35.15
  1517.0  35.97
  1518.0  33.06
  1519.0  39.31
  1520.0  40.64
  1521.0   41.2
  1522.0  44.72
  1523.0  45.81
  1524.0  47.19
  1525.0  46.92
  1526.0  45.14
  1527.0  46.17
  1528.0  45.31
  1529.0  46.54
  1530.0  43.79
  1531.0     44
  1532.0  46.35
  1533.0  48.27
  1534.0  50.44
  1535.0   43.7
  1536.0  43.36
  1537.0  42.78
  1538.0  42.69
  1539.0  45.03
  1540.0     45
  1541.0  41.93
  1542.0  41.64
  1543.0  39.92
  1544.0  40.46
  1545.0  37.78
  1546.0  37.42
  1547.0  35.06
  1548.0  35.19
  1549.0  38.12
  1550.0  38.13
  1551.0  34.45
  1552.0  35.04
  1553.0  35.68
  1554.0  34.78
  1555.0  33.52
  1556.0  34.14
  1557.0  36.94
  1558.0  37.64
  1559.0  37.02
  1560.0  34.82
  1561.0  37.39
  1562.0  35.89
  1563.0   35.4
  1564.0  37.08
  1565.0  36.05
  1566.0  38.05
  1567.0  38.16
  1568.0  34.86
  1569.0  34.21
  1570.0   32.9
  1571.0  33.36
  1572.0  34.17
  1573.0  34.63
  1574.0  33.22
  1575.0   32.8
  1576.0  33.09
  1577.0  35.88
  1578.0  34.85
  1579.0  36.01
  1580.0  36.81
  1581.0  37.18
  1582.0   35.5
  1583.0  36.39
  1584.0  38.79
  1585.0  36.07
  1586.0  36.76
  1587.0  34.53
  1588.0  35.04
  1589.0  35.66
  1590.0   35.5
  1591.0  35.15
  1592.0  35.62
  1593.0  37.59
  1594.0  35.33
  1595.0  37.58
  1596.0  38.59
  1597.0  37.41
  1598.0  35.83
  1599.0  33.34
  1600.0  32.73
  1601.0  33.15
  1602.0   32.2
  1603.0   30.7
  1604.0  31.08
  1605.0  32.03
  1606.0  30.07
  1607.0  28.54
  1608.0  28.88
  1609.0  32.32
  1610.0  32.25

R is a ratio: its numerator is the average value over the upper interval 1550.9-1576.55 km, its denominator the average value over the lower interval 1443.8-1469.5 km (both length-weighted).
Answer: 1.6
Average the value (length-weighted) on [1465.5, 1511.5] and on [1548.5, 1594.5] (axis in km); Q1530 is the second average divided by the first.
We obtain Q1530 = 1.26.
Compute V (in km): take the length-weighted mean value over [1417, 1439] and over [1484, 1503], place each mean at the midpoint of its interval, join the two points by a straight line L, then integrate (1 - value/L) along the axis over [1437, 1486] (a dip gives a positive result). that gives 2.5 km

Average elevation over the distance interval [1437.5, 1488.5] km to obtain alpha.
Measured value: 23.6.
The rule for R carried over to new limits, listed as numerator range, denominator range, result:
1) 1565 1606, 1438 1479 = 1.55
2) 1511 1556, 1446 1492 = 1.63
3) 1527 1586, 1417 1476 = 1.83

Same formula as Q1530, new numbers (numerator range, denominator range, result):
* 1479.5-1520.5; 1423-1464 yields 1.50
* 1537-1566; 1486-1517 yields 1.24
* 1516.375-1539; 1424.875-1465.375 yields 2.13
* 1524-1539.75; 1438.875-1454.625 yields 2.15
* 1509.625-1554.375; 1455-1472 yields 1.81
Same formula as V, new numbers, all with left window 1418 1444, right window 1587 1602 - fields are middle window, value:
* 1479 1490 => -1.6 km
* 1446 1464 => 0.2 km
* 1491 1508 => -2.7 km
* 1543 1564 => -3.4 km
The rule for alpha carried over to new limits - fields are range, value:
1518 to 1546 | 43.6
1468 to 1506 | 28.5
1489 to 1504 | 30.8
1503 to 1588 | 37.4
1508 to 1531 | 38.8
